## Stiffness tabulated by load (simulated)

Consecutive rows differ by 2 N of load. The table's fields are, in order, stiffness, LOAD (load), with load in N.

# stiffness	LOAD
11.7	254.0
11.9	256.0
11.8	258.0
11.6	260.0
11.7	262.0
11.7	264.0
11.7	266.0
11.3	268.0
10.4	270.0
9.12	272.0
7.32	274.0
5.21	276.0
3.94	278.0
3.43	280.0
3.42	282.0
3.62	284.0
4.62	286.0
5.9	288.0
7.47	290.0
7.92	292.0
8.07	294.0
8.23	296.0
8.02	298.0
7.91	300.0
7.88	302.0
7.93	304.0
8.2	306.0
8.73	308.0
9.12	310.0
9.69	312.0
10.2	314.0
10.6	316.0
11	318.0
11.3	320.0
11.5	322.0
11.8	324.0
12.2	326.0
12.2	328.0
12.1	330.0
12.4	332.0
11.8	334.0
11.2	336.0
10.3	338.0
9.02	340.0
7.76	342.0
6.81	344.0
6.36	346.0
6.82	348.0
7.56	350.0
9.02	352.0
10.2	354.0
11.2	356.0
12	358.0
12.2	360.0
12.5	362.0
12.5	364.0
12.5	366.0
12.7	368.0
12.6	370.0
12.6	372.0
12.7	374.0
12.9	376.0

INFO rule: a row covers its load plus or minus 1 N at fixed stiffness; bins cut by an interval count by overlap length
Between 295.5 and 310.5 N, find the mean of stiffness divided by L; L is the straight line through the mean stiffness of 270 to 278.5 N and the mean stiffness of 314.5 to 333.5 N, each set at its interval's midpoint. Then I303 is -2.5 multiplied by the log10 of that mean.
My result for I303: 0.18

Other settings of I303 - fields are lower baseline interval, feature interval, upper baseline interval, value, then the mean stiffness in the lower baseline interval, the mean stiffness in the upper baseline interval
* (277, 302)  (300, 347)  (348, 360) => -0.229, 6.12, 9.91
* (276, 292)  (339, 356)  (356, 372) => 0.312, 4.87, 12.4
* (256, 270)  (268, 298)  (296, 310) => 0.440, 11.6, 8.19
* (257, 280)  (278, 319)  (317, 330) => 0.390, 9.35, 11.7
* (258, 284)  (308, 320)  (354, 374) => 0.005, 8.35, 12.2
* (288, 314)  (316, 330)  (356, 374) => -0.199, 8.25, 12.4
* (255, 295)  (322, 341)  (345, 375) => -0.153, 8.11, 10.9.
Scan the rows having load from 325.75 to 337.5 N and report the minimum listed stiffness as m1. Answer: 11.2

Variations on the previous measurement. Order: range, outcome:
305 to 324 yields 8.2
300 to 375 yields 6.36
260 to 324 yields 3.42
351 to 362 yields 9.02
